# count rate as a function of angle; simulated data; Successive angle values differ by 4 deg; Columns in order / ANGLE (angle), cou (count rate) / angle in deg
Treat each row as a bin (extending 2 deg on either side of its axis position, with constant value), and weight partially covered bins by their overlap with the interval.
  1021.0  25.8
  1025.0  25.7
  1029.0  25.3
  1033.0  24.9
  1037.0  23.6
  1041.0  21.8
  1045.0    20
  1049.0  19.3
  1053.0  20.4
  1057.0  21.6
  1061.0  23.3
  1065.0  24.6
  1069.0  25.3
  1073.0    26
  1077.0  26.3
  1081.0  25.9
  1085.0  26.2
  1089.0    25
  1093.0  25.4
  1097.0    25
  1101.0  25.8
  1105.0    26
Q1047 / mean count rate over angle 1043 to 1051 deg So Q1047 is 19.6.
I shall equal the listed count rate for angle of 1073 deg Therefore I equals 26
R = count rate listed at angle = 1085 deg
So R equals 26.2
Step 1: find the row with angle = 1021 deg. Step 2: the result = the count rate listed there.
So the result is 25.8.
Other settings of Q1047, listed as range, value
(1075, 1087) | 26.1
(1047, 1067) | 21.8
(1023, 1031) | 25.5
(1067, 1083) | 25.9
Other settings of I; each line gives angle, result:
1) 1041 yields 21.8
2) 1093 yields 25.4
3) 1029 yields 25.3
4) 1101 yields 25.8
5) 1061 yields 23.3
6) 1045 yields 20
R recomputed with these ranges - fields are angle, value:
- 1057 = 21.6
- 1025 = 25.7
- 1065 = 24.6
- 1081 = 25.9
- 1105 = 26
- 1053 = 20.4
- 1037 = 23.6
